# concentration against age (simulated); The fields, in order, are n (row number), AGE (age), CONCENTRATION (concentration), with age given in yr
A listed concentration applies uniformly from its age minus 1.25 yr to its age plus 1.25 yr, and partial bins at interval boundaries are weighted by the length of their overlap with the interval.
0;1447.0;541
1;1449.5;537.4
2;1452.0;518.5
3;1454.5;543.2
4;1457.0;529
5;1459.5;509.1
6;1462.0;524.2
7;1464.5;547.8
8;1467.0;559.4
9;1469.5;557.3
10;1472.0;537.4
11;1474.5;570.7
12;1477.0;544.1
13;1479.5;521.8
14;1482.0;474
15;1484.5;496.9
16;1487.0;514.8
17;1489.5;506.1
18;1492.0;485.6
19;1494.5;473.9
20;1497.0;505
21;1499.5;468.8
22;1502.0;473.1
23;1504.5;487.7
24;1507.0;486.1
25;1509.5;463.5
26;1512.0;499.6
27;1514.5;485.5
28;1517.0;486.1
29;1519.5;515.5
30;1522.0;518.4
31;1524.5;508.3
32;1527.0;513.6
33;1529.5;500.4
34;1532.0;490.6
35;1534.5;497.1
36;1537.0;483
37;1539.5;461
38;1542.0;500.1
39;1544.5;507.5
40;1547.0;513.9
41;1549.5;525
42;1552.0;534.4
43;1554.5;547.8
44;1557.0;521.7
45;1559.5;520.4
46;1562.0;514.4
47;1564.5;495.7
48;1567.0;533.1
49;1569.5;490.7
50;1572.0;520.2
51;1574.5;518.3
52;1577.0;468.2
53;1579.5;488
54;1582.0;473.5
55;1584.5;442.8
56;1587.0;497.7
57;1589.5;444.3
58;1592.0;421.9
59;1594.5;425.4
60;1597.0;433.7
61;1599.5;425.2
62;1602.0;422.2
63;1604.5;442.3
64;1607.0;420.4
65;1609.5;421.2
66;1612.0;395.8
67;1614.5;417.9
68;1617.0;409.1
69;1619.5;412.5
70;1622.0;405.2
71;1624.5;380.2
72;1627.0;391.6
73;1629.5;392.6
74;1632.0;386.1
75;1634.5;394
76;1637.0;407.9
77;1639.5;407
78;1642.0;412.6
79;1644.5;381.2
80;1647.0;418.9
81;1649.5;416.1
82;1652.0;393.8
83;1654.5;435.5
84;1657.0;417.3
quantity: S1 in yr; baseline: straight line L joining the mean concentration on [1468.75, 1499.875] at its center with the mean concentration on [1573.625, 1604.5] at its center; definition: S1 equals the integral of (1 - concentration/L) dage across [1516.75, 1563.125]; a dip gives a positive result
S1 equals -2.7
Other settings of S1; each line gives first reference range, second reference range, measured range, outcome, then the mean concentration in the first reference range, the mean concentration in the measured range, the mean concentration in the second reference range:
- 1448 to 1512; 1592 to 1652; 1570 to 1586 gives -1.6 yr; 513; 486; 409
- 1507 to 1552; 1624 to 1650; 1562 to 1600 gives -1.9 yr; 499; 474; 399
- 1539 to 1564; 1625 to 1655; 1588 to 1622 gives 1.9 yr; 516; 422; 402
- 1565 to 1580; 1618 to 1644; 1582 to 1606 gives 1.2 yr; 503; 441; 399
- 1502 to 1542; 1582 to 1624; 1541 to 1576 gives -4.1 yr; 493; 517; 428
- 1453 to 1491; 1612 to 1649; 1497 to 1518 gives 0.7 yr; 529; 483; 401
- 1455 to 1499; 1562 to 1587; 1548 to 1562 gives -0.8 yr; 520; 528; 494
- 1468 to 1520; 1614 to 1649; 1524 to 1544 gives -0.9 yr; 503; 494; 401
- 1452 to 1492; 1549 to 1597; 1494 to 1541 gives 1.9 yr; 527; 491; 492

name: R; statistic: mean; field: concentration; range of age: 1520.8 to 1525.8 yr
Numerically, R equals 513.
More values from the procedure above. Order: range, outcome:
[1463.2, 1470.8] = 555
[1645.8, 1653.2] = 410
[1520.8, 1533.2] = 506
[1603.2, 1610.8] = 428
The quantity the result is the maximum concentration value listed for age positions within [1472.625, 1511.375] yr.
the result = 570.7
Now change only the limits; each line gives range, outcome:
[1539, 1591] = 547.8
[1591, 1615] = 442.3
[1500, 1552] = 534.4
